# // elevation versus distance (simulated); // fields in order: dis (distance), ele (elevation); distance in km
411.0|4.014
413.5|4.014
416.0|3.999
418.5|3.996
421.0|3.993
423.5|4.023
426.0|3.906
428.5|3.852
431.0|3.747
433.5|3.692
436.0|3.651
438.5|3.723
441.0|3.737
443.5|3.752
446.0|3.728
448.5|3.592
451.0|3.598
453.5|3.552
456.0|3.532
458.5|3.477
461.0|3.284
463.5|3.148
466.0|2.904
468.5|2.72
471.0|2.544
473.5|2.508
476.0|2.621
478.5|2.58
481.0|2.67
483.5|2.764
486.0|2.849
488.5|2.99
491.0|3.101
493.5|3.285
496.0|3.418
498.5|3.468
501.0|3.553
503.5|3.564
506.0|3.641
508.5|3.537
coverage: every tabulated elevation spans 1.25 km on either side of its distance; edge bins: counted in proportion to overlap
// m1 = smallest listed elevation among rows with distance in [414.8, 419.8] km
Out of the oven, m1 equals 3.996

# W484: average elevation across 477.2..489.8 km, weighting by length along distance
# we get 2.77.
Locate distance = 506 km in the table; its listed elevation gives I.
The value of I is 3.641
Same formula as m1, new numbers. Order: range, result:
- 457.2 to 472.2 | 2.544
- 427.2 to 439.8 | 3.651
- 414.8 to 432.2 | 3.747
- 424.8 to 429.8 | 3.852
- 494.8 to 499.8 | 3.418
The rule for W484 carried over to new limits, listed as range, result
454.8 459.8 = 3.5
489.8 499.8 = 3.32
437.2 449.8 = 3.71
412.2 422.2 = 4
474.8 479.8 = 2.6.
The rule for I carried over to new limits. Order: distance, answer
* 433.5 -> 3.692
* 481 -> 2.67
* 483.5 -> 2.764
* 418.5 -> 3.996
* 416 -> 3.999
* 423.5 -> 4.023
